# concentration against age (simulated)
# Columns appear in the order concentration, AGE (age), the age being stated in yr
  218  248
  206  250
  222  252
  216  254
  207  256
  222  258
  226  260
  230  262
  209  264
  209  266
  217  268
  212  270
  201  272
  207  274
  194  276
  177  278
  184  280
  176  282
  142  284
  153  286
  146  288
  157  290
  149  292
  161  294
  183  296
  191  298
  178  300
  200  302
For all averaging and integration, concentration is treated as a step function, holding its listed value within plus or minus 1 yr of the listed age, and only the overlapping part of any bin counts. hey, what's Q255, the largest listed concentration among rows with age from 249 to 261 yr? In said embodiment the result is 226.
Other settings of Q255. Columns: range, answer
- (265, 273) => 217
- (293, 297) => 183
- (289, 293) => 157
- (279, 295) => 184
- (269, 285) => 212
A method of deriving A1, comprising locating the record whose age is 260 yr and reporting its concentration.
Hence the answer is 226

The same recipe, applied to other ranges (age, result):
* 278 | 177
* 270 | 212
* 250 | 206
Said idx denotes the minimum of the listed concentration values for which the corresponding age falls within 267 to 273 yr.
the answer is 201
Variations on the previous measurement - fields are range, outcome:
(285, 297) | 146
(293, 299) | 161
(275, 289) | 142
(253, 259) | 207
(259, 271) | 209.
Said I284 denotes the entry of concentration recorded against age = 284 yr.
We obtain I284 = 142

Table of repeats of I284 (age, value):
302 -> 200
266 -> 209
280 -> 184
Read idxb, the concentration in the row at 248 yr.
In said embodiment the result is 218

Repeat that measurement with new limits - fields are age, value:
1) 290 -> 157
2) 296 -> 183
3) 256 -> 207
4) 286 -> 153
